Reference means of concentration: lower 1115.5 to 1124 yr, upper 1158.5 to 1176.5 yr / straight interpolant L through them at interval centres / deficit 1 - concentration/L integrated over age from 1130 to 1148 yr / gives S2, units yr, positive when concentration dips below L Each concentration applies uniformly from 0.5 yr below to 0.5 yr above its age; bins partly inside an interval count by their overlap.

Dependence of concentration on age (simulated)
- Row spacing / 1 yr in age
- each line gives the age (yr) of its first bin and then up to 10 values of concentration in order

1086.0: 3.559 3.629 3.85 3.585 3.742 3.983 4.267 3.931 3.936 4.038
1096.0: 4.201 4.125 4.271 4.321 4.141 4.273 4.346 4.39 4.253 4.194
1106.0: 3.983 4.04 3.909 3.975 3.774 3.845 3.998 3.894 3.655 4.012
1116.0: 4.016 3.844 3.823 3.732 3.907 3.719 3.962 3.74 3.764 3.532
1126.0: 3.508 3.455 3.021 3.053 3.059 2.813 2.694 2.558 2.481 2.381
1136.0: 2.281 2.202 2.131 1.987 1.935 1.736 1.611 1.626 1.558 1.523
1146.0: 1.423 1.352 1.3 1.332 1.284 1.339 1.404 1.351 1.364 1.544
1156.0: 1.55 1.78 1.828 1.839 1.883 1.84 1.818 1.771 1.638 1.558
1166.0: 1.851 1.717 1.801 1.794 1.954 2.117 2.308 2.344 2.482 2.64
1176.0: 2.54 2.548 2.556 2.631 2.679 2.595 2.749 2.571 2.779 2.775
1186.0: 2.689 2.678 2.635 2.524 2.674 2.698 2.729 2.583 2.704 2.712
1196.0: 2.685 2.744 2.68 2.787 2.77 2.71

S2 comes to 6.3 yr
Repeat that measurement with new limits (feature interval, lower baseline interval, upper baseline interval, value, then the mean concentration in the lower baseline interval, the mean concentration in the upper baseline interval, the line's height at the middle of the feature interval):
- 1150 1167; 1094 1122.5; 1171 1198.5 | 8.0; 4.02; 2.62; 3.1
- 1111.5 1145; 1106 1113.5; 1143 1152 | -3.4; 3.92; 1.4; 2.69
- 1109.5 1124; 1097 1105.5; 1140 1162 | -1.9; 4.26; 1.56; 3.42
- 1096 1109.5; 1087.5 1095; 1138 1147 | -3.0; 3.91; 1.68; 3.41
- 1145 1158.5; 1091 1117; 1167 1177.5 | 6.4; 4.07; 2.23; 2.78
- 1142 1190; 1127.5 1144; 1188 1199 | 10.0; 2.32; 2.68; 2.51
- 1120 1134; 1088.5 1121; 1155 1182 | 0.2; 4.01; 2.08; 3.34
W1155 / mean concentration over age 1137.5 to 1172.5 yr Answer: 1.68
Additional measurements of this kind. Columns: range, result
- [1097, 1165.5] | 2.81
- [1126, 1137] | 2.79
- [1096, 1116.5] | 4.07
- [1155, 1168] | 1.75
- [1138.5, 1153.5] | 1.52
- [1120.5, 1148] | 2.54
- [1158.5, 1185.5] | 2.21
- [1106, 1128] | 3.8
